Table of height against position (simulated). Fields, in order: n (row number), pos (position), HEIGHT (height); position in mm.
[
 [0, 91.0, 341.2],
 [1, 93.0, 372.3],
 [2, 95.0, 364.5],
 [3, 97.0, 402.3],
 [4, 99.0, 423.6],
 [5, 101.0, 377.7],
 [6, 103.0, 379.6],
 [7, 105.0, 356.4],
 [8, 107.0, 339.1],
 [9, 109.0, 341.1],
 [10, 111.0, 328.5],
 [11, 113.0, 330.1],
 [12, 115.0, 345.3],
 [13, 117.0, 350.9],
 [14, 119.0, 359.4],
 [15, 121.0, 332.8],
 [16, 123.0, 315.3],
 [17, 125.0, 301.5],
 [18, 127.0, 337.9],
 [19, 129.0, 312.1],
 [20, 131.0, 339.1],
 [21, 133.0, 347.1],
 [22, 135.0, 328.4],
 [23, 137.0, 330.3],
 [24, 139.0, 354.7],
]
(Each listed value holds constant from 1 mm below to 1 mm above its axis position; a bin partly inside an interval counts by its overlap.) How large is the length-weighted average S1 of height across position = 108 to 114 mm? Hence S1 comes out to 333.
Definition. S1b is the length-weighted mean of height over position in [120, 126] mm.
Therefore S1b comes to 317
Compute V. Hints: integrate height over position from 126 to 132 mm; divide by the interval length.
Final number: 330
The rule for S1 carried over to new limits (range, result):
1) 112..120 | 346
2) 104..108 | 348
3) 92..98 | 380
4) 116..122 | 348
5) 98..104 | 394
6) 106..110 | 340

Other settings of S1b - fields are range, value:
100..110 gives 359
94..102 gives 392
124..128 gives 320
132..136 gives 338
